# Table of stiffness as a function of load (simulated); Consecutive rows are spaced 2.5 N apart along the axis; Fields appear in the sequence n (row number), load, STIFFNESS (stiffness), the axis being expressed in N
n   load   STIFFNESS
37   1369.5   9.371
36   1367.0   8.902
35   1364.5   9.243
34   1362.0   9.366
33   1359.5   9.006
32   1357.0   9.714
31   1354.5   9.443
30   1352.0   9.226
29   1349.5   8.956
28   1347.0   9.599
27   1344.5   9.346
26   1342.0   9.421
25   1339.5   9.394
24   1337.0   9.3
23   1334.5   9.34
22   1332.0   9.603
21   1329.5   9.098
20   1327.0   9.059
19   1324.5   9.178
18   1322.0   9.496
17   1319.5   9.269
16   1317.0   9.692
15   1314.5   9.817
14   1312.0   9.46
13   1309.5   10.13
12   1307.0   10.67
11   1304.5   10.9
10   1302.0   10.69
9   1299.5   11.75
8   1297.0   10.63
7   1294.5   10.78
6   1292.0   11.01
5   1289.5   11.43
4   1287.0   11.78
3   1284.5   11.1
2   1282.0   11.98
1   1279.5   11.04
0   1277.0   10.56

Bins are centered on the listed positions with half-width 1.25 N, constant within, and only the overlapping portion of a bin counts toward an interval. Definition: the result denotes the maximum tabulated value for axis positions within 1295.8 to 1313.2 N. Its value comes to 11.75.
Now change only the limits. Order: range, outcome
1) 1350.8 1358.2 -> 9.714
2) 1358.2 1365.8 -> 9.366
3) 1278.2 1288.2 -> 11.98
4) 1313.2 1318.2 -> 9.817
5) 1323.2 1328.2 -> 9.178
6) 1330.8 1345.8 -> 9.603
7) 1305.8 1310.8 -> 10.67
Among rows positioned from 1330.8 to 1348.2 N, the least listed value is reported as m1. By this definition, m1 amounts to 9.3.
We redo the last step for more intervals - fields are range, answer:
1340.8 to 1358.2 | 8.956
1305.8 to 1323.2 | 9.269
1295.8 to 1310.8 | 10.13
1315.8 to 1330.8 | 9.059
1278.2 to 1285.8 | 11.04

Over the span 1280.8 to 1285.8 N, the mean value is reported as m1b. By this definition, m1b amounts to 11.5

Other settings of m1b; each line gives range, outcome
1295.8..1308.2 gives 10.9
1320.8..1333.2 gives 9.28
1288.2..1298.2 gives 11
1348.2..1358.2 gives 9.33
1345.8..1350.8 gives 9.27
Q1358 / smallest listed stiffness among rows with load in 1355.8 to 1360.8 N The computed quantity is 9.006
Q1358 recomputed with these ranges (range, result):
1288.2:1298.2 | 10.63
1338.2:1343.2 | 9.394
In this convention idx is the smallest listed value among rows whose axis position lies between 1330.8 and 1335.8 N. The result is 9.34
